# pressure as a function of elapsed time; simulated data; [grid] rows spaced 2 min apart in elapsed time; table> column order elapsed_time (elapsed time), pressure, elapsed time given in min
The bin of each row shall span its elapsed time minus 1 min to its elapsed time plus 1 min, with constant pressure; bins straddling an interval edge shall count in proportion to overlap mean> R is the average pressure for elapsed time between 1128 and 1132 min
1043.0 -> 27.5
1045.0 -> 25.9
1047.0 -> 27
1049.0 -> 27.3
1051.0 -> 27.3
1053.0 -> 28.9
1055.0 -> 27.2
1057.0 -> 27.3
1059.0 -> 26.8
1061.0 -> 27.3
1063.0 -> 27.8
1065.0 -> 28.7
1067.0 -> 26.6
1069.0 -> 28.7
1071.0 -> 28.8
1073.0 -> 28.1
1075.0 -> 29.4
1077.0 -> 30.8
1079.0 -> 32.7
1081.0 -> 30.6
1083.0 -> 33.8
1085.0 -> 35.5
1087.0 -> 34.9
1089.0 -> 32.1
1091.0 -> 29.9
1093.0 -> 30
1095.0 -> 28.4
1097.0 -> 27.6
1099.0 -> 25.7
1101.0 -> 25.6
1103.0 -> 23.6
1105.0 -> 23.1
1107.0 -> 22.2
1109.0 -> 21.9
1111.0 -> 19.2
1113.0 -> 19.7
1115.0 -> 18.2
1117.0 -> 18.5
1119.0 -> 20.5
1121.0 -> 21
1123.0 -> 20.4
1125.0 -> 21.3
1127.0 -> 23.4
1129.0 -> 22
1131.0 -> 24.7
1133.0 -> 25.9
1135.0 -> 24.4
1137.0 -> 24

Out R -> 23.4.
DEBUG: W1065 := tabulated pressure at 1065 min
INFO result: 28.7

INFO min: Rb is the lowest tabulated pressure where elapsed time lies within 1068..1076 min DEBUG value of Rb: 28.1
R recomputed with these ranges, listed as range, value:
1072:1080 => 30.2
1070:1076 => 28.8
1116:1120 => 19.5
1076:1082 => 31.4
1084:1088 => 35.2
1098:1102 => 25.6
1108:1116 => 19.8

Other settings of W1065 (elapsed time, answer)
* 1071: 28.8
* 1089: 32.1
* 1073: 28.1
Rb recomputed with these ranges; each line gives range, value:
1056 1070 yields 26.6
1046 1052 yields 27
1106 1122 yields 18.2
